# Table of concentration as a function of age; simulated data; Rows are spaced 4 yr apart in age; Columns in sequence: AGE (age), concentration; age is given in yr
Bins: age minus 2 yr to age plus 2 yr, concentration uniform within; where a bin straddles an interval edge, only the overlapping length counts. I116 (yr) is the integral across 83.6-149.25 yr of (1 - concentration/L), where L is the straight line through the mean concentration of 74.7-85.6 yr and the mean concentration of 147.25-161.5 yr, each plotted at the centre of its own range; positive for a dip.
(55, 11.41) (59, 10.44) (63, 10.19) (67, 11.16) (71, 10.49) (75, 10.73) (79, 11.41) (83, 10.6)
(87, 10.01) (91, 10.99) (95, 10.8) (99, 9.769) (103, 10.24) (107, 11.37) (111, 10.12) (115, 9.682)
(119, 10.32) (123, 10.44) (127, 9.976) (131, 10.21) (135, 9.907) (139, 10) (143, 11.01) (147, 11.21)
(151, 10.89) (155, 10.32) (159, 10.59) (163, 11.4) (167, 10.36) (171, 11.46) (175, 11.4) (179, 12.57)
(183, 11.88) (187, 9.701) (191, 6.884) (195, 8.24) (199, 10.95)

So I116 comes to 2.5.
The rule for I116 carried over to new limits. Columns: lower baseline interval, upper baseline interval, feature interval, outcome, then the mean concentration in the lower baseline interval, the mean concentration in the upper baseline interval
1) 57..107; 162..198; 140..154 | -0.57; 10.6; 10.4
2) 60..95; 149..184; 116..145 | 1.96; 10.7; 11.2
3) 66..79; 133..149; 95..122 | 0.98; 10.9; 10.5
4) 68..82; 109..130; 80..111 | -0.05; 10.9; 10.1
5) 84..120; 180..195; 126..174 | -3.63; 10.4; 9.53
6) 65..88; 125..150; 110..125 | 0.54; 10.8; 10.4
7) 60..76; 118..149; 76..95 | -0.35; 10.6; 10.4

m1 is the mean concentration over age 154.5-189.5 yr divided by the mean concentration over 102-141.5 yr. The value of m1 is 1.08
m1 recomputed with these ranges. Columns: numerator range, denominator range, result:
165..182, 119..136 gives 1.13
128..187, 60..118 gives 1.03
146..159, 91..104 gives 1.03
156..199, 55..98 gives 0.98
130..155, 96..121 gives 1.03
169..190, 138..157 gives 1.04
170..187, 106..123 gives 1.12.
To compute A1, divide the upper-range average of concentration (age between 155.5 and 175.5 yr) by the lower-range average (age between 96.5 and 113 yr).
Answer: 1.06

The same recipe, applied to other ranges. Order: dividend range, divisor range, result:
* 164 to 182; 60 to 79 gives 1.07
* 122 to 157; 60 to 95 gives 0.98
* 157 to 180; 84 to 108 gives 1.07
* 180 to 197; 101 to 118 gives 0.91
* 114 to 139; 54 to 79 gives 0.94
